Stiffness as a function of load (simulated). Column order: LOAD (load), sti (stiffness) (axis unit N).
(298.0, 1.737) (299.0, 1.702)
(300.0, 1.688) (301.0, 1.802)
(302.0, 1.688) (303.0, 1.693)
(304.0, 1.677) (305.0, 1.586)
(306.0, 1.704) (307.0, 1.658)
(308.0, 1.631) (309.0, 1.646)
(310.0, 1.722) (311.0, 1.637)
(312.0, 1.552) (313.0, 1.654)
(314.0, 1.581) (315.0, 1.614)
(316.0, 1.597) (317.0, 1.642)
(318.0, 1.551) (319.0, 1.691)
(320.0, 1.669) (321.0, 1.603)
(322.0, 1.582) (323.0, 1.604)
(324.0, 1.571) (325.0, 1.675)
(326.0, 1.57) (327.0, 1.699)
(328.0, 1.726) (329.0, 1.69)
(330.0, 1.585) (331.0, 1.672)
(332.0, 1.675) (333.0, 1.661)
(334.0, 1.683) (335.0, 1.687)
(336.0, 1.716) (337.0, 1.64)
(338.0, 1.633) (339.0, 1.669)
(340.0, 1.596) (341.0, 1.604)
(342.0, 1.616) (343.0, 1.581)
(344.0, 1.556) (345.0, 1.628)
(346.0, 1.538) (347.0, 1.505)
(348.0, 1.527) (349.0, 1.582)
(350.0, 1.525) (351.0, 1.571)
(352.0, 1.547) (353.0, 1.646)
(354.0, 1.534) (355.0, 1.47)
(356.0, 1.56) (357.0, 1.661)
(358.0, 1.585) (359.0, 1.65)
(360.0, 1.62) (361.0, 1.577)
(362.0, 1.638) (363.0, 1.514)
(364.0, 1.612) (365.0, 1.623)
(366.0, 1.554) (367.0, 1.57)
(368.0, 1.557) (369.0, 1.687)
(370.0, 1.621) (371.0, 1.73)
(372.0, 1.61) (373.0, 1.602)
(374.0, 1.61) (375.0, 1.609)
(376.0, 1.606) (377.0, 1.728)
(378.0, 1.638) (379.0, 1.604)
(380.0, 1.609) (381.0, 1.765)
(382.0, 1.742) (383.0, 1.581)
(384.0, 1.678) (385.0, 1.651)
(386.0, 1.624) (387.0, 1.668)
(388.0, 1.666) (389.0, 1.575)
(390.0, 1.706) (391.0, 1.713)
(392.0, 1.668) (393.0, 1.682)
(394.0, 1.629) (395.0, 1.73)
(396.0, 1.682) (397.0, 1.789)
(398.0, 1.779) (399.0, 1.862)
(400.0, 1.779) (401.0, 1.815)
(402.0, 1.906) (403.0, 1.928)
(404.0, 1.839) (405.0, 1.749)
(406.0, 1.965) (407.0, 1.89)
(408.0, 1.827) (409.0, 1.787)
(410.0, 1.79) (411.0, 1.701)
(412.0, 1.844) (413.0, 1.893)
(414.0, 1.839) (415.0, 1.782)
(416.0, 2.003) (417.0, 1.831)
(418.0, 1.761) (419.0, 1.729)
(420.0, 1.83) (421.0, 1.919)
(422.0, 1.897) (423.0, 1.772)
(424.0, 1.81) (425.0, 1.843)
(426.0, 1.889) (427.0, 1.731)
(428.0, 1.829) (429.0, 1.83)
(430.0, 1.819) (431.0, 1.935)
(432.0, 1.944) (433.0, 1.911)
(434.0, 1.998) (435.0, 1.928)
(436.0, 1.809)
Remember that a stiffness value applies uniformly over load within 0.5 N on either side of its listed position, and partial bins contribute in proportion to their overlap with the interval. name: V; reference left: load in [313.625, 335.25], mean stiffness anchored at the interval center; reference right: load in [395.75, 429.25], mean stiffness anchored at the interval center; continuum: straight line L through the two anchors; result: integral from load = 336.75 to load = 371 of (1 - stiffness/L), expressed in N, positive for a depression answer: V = 2.2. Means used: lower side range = 1.64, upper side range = 1.83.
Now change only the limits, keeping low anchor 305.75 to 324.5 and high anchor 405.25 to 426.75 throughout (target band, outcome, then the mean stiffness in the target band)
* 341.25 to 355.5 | 1.1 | 1.56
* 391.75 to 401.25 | 0.3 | 1.74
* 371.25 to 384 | 0.8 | 1.65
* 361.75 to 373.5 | 0.9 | 1.61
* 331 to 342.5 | 0.1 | 1.65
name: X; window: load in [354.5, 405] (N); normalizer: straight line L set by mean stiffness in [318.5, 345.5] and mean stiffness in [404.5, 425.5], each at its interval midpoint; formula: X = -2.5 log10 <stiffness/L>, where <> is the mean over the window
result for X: 0.053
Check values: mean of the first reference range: 1.64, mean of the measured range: 1.67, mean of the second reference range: 1.83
